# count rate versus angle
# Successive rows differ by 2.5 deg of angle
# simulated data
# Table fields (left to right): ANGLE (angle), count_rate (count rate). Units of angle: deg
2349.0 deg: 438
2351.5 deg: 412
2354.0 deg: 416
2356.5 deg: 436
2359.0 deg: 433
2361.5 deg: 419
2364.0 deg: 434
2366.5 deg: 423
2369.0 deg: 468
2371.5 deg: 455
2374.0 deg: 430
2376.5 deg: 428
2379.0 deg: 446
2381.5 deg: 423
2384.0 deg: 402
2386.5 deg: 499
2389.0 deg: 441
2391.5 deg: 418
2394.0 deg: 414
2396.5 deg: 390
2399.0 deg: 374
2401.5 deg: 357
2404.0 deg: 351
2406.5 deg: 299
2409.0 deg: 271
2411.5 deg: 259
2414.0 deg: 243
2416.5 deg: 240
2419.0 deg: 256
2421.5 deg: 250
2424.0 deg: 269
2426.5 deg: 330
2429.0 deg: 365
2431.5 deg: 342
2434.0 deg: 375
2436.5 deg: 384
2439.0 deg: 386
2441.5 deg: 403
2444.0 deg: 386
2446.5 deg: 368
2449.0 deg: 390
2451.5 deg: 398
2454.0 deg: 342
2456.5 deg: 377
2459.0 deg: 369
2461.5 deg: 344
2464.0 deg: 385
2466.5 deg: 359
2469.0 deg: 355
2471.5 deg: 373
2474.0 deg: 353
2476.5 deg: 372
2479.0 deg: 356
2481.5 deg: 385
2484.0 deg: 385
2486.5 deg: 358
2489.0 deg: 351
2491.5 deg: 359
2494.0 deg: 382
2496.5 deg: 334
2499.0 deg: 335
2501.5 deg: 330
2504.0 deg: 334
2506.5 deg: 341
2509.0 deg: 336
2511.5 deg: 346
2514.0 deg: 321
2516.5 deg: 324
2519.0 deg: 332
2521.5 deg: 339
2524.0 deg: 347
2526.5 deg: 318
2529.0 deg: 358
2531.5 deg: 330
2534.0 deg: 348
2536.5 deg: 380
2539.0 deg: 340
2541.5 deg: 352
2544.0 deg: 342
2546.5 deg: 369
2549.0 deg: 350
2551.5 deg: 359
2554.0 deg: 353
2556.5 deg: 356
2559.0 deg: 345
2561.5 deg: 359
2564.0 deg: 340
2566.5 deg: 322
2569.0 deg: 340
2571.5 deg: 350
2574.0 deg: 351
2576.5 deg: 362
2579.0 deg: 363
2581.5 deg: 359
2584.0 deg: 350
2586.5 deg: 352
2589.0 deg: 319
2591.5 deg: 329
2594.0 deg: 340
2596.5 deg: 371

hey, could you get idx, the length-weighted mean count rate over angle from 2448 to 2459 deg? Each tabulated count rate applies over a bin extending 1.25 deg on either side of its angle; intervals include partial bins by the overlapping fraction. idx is 376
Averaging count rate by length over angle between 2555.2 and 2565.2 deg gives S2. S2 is 350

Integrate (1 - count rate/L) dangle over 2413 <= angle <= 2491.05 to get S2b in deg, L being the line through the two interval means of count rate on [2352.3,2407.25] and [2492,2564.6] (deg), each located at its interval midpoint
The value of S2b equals 6.3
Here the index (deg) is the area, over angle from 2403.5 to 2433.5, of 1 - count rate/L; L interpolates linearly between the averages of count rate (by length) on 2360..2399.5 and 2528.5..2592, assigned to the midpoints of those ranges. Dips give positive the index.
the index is 8.9 deg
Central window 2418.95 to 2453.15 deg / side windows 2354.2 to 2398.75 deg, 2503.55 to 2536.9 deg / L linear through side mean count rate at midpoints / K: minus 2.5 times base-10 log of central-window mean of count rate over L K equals 0.113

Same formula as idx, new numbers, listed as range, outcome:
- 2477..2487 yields 372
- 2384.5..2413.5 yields 368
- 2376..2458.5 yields 359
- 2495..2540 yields 339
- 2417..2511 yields 354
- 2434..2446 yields 387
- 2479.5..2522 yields 347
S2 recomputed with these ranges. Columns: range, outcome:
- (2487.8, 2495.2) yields 364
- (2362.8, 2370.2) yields 442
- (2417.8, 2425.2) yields 258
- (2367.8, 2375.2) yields 451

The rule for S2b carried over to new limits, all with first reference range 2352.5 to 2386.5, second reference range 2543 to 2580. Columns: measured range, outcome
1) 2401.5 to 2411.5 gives 2.7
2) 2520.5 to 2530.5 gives 0.7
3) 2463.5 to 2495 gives 1.6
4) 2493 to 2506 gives 1.2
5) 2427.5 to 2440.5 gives 1.1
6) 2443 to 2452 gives 0.4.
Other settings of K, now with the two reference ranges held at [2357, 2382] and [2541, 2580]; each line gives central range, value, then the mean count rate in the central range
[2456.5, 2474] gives 0.08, 364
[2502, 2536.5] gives 0.10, 338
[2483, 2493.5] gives 0.06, 364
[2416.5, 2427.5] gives 0.46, 271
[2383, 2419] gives 0.20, 350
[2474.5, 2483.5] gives 0.05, 371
